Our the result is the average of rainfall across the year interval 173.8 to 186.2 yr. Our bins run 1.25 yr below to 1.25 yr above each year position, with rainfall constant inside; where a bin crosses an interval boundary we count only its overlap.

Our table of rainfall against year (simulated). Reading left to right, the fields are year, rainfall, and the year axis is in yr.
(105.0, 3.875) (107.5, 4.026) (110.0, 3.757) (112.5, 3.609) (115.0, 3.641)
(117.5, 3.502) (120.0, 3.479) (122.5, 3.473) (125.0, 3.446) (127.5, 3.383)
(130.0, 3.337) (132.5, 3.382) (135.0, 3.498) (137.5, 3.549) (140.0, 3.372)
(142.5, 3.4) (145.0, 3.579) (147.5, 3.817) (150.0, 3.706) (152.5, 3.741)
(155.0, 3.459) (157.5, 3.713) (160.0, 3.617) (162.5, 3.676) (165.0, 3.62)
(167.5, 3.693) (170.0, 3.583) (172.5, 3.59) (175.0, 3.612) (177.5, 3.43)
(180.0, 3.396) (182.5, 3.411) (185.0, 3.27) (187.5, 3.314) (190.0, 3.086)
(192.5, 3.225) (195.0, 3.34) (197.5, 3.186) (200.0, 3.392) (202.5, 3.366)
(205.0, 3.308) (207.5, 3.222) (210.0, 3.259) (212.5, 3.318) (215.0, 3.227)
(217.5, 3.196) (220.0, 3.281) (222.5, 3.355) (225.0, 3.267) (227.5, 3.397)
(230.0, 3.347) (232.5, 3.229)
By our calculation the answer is 3.42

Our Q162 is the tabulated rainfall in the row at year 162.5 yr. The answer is 3.676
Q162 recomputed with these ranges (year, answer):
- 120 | 3.479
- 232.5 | 3.229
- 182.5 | 3.411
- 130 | 3.337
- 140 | 3.372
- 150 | 3.706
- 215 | 3.227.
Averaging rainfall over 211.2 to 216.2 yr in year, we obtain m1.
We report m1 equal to 3.27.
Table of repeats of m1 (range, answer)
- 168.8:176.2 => 3.59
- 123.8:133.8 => 3.39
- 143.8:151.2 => 3.7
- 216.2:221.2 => 3.24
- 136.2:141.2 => 3.46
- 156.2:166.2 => 3.66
